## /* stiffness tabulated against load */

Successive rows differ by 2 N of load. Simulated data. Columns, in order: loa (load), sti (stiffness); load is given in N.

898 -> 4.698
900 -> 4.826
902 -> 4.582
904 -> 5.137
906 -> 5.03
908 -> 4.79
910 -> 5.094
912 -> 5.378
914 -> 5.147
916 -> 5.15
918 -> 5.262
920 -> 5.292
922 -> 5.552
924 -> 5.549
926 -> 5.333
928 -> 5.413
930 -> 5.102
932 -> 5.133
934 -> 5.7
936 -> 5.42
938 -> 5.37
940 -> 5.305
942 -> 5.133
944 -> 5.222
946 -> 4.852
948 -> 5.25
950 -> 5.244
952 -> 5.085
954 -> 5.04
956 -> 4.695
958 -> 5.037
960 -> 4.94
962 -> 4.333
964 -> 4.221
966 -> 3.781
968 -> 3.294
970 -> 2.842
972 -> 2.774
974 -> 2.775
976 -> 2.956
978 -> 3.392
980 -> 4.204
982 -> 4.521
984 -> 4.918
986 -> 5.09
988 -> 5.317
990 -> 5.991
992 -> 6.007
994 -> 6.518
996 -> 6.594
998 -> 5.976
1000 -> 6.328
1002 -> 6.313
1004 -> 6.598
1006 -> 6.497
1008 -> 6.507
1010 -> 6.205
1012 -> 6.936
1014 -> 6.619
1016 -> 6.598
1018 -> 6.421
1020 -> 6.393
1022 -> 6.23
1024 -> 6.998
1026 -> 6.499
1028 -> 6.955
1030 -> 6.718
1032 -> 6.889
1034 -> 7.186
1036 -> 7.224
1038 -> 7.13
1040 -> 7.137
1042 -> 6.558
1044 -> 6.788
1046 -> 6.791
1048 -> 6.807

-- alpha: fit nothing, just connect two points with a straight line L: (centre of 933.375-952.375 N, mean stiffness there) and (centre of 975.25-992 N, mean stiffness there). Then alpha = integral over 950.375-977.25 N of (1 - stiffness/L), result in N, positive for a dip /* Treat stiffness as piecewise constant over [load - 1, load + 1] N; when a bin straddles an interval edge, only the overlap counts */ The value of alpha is 5.2 N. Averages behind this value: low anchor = 5.26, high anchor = 4.66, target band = 4.01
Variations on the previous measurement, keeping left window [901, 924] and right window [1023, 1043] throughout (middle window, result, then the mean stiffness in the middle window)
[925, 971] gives 6.4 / 4.86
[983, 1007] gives 1.4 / 6.01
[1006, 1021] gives 0.3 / 6.52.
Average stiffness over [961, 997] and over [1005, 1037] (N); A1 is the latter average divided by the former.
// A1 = 1.5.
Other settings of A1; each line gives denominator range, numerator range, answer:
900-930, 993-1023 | 1.25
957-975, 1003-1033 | 1.75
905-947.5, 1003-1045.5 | 1.28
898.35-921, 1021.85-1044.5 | 1.36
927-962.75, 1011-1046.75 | 1.32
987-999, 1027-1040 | 1.16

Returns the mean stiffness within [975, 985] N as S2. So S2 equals 4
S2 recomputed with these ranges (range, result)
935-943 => 5.31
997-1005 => 6.3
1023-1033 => 6.81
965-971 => 3.31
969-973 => 2.81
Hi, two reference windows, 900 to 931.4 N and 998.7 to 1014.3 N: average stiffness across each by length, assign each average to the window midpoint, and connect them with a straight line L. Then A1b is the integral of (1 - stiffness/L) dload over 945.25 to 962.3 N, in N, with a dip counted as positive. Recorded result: 2.25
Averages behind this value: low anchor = 5.18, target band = 4.97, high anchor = 6.48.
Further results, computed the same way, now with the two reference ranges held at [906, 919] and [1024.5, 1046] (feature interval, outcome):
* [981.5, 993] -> 1.6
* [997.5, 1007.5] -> 0.1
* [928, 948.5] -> 0.9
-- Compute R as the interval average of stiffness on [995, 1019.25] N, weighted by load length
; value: 6.47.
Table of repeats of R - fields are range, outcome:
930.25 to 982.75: 4.49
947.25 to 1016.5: 5.11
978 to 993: 5.03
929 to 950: 5.25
